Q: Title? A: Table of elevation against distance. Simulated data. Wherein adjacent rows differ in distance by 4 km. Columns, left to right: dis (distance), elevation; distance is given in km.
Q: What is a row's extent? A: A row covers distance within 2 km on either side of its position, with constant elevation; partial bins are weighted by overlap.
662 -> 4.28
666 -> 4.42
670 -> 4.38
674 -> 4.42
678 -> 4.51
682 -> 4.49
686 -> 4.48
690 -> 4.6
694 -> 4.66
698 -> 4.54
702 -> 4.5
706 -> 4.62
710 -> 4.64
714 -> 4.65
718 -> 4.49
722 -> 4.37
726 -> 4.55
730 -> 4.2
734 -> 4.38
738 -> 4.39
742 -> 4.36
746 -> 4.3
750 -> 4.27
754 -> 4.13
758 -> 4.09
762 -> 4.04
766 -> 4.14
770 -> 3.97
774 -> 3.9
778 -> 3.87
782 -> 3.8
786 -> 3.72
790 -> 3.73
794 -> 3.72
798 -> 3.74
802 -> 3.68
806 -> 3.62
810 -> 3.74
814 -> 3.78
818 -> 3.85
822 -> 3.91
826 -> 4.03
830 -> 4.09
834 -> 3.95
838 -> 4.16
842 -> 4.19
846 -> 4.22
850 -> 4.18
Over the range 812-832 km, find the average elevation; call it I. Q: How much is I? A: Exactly 3.93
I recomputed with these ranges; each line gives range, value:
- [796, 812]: 3.7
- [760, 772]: 4.05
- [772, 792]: 3.8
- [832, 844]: 4.1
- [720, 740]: 4.38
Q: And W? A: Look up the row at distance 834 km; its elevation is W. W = 3.95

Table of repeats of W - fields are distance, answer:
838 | 4.16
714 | 4.65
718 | 4.49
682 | 4.49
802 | 3.68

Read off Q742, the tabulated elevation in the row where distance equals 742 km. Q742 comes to 4.36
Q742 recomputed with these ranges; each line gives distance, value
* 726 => 4.55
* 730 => 4.2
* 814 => 3.78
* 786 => 3.72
